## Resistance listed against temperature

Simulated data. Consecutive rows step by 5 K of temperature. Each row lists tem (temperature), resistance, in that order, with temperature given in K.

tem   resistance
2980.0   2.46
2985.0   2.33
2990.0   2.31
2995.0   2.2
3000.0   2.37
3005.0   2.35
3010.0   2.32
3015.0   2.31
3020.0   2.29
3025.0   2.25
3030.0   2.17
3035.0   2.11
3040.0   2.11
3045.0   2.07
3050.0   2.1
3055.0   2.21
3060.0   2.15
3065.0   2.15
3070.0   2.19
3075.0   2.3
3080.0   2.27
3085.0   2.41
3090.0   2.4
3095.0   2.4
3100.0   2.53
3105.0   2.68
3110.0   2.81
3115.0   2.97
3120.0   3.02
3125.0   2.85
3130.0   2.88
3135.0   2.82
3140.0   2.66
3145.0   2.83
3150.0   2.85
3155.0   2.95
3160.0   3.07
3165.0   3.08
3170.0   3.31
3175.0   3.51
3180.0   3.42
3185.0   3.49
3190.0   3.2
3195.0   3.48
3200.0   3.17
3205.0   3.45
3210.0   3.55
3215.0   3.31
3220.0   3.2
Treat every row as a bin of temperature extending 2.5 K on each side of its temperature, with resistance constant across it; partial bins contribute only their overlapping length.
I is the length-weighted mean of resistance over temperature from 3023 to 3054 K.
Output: 2.14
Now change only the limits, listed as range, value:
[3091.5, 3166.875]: 2.82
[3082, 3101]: 2.42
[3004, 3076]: 2.2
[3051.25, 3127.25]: 2.48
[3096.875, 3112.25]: 2.66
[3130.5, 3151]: 2.79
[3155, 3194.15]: 3.28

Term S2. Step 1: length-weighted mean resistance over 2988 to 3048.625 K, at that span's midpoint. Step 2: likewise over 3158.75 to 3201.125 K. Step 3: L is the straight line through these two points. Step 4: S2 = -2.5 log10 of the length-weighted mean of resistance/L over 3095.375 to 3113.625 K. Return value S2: 0.06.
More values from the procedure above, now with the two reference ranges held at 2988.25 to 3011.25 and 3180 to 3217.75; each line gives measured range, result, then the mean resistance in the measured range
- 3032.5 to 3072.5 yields 0.21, 2.14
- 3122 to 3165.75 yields 0.07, 2.88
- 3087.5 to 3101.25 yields 0.16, 2.44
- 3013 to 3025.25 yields 0.06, 2.29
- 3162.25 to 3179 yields -0.03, 3.31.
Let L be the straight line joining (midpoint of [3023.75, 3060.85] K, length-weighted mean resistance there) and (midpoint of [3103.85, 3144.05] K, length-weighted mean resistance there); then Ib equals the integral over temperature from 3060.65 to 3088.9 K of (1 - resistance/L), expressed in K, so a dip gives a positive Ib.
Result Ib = 1.8 K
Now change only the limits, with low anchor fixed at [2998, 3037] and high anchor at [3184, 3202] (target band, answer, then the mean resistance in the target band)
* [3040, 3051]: 1.6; 2.09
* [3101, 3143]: 1.1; 2.83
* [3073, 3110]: 3.6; 2.45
